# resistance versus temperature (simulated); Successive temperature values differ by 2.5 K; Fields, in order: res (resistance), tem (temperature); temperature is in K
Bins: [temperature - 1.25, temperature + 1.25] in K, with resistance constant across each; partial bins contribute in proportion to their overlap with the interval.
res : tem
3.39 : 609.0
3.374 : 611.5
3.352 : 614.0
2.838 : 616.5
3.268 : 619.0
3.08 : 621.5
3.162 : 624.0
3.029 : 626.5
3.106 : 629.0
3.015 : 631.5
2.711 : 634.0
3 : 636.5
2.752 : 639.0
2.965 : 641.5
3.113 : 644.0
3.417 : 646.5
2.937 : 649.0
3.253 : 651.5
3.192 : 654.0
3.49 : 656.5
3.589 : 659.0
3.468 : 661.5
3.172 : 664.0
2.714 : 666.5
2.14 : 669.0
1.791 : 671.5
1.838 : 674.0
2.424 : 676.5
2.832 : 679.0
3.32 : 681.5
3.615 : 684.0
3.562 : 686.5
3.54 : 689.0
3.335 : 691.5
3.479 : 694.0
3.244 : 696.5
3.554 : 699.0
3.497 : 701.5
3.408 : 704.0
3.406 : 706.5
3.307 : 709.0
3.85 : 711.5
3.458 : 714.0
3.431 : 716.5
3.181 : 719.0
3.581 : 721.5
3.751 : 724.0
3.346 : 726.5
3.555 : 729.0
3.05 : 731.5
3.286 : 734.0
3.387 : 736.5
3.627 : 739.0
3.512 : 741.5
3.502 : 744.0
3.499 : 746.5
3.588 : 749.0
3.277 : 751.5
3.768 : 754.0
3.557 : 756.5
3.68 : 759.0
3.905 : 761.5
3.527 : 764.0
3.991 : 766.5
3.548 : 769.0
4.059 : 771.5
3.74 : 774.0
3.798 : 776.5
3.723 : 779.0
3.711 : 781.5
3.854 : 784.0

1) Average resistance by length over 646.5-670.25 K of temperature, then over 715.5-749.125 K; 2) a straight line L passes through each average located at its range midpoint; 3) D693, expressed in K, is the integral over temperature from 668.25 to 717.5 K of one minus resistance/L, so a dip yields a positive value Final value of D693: 1.80 K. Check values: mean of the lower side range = 3.12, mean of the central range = 3.16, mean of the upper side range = 3.45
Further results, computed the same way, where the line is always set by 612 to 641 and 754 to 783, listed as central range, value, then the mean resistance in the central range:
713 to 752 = 1.4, 3.44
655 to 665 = -0.7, 3.43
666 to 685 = 4.2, 2.57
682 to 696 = -0.6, 3.48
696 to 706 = -0.1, 3.44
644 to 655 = -0.1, 3.19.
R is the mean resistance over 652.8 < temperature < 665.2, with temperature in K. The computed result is 3.38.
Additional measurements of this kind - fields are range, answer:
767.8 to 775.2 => 3.78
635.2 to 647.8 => 3.05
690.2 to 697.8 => 3.36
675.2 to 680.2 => 2.62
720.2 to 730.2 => 3.56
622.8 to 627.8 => 3.09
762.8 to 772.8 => 3.78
